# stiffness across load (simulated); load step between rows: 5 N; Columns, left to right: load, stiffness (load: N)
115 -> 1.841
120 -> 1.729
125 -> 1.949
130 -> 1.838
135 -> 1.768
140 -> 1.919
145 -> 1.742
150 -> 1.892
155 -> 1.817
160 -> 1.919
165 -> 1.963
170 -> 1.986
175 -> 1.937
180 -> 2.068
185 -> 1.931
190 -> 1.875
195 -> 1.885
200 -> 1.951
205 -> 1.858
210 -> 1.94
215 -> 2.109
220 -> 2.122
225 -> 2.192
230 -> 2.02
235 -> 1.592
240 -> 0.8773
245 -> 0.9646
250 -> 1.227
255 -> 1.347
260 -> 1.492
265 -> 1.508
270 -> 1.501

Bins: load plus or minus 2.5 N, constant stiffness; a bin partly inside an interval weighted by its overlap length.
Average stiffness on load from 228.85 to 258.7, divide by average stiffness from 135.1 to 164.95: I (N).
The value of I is 0.7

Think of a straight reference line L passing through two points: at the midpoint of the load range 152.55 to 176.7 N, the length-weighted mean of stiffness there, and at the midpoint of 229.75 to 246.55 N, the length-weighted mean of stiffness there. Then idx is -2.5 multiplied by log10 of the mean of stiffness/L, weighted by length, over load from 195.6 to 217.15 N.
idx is -0.24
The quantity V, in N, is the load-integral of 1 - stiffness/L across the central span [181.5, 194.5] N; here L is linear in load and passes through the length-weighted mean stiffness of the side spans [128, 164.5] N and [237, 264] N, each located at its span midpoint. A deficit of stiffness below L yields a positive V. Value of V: -2.6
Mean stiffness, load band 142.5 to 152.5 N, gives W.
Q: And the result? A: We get 1.82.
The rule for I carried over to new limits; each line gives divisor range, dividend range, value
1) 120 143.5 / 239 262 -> 0.65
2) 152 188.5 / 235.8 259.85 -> 0.61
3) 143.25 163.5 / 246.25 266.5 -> 0.74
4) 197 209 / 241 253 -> 0.57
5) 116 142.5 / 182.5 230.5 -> 1.08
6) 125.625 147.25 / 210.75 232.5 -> 1.15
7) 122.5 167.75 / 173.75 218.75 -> 1.05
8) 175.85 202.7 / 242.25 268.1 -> 0.67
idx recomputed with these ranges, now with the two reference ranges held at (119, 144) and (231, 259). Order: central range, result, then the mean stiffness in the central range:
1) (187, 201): -0.242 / 1.9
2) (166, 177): -0.197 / 1.96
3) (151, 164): -0.105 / 1.88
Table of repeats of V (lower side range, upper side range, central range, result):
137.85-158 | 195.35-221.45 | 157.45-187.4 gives -1.1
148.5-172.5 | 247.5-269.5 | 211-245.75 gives -3.8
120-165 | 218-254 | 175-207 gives -4.4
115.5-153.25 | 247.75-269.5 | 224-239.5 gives -2.8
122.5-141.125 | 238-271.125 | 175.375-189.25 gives -3.0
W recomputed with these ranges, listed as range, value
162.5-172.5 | 1.97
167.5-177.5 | 1.96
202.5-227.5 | 2.04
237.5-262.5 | 1.18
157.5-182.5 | 1.97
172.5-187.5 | 1.98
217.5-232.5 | 2.11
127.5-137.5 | 1.8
